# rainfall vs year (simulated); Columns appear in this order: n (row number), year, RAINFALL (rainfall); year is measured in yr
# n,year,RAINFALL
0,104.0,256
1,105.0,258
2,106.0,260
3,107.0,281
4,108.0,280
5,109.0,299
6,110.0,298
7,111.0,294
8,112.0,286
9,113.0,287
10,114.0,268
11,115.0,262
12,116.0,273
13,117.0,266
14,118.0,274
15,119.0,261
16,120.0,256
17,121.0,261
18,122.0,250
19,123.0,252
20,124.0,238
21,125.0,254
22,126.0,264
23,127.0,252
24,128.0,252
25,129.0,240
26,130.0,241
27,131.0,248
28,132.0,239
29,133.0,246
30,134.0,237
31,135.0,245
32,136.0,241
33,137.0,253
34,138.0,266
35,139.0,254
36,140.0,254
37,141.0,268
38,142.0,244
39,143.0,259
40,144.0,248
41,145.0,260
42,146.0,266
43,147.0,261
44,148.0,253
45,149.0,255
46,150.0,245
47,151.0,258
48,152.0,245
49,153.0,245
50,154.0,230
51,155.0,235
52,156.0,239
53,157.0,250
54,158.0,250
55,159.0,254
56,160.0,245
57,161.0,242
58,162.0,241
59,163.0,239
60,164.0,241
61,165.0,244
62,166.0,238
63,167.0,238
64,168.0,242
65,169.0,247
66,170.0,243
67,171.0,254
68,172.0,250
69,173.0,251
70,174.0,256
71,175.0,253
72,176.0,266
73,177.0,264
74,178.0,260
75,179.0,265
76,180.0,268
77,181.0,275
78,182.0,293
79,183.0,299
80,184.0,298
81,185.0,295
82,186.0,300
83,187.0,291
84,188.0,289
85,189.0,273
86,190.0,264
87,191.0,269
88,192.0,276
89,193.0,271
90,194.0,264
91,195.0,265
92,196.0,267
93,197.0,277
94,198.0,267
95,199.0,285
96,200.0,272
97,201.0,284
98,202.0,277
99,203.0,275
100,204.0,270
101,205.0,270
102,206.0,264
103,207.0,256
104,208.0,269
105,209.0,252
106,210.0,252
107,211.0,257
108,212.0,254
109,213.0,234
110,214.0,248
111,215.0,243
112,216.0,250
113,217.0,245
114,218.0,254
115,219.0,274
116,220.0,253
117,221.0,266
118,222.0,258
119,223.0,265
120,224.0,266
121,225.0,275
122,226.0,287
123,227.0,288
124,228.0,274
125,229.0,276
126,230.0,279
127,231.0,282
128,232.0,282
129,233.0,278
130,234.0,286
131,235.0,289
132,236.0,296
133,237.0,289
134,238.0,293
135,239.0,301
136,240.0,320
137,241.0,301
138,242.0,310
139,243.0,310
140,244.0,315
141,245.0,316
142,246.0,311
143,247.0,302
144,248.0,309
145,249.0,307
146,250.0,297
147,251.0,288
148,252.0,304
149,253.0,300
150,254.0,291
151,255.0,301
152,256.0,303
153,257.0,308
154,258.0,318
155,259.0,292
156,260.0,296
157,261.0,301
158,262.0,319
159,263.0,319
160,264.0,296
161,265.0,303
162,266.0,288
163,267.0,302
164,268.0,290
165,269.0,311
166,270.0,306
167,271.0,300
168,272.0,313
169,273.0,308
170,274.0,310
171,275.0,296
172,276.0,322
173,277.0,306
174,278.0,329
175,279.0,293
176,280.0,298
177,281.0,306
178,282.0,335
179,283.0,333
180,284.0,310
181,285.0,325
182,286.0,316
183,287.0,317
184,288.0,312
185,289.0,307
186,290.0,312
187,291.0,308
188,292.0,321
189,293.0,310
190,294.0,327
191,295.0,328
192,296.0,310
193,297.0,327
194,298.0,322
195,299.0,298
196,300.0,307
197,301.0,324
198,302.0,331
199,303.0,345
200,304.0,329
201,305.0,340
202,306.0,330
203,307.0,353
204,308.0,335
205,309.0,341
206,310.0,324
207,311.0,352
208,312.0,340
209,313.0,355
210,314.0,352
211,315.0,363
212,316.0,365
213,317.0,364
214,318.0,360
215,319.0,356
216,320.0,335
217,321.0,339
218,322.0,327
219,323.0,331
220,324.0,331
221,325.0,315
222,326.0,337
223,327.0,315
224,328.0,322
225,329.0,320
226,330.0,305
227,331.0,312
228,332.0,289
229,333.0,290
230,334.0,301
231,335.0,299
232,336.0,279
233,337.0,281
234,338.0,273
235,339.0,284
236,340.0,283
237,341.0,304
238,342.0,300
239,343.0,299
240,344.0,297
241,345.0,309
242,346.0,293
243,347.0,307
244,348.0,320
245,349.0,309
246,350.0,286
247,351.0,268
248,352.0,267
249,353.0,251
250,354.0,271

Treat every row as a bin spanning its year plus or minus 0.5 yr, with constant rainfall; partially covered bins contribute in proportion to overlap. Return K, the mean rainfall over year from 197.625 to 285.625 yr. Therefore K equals 289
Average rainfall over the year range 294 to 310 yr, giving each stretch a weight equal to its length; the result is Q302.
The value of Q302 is 328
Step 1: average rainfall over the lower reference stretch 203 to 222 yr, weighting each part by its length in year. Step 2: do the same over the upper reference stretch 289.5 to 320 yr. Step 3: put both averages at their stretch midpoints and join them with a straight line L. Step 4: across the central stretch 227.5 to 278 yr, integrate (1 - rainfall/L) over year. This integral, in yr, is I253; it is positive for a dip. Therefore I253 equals -1.78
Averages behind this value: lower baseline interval 257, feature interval 301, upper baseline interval 334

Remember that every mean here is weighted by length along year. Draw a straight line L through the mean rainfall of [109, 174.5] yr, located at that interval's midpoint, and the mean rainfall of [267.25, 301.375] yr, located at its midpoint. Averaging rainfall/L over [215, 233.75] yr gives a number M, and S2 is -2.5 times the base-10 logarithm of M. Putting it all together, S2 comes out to 0.07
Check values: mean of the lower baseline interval 253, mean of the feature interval 269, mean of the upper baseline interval 313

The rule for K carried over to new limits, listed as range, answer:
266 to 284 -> 309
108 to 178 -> 254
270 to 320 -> 326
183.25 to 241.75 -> 274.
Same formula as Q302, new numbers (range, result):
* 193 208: 271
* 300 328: 339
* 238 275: 304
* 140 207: 261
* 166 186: 264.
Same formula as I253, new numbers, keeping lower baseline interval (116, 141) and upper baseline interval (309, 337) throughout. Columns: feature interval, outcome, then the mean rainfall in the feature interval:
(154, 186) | 1.5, 256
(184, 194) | -0.2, 281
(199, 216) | 1.3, 261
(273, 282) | 0.0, 309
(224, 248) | 0.1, 294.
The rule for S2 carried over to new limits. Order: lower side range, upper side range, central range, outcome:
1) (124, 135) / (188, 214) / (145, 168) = 0.03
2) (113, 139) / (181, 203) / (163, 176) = 0.10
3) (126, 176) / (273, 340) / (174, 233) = 0.01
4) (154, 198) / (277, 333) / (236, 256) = -0.02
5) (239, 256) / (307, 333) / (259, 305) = 0.02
